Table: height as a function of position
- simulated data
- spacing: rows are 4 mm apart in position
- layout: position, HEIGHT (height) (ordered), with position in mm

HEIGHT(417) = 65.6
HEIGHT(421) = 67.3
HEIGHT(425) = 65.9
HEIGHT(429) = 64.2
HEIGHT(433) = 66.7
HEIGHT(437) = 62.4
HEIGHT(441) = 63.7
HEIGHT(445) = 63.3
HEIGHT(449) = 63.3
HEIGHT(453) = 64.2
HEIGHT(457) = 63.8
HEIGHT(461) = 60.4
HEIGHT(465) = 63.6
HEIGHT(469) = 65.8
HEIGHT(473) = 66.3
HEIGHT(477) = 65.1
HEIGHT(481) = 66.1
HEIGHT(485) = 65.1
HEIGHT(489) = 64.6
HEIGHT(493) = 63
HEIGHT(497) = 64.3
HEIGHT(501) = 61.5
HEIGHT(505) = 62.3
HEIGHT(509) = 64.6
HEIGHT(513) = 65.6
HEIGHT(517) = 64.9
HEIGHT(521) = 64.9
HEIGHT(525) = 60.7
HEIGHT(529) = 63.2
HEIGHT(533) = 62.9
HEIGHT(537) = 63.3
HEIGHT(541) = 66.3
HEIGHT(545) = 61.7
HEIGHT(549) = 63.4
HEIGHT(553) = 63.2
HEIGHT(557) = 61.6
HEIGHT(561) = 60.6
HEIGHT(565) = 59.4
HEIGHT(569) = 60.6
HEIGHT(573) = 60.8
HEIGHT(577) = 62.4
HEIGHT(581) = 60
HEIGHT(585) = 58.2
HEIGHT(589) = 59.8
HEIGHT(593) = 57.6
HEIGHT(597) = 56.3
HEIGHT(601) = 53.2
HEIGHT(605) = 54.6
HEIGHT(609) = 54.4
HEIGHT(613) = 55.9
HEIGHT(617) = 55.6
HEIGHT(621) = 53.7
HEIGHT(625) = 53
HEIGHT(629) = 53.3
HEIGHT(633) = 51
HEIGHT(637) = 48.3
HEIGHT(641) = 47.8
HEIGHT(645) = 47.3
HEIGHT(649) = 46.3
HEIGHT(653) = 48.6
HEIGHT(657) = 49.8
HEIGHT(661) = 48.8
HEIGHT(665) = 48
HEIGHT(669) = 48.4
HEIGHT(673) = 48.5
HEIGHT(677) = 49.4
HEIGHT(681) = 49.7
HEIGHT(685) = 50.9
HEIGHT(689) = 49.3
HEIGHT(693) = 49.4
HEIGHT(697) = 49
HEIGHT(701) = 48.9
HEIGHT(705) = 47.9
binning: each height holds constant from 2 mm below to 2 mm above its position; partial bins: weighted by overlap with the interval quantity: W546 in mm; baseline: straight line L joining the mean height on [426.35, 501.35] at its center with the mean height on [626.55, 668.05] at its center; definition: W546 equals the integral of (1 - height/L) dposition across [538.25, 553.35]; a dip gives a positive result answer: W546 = -1.67 mm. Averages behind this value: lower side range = 64.1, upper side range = 49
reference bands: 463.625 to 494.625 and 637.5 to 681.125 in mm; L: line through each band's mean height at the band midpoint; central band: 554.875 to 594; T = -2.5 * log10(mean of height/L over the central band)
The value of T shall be -0.07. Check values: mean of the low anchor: 65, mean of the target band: 60.2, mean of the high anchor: 48.4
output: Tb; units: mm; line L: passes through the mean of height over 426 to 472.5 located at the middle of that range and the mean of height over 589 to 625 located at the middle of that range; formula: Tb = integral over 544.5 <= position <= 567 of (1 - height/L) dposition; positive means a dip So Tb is -1.4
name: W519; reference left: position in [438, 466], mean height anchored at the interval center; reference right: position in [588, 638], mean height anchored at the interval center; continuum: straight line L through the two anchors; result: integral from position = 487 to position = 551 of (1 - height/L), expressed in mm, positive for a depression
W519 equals -4.4 mm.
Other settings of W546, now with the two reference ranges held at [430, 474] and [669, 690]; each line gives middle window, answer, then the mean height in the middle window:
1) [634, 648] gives 1.08 mm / 47.9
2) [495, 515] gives -1.03 mm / 63.7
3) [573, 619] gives -2.07 mm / 57.3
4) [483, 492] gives -0.44 mm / 64.6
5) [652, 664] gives 0.43 mm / 49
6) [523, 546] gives -1.73 mm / 63.1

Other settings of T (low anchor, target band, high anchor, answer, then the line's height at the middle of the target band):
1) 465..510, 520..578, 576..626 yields -0.039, 60.1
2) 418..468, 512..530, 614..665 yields -0.091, 58.6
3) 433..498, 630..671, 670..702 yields 0.069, 51.7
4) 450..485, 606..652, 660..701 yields 0.028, 52.8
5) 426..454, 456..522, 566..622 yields -0.040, 61.9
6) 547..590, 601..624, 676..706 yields 0.042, 56.8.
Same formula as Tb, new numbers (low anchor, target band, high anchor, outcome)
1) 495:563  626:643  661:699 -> 1.0 mm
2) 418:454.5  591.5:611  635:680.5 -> -1.0 mm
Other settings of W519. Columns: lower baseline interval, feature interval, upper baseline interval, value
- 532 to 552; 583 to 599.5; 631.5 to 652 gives -0.6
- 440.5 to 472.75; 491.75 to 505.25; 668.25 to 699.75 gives -0.4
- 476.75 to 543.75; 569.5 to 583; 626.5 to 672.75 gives -1.0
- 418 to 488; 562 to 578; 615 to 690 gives -1.4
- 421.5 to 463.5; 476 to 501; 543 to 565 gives -0.5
